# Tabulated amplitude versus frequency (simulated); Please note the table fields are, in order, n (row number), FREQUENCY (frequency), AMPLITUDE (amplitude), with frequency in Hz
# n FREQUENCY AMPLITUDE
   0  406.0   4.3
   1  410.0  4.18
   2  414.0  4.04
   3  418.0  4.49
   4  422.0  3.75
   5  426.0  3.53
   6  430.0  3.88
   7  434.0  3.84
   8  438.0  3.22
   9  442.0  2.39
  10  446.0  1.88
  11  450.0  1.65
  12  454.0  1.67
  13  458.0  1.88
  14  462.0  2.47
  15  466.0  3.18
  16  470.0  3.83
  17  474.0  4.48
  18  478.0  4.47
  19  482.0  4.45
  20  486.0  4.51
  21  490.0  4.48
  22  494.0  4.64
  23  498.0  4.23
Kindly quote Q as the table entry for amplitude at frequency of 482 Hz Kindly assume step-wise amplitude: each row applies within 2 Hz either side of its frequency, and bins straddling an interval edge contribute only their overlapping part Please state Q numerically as 4.45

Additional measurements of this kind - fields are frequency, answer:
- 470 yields 3.83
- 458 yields 1.88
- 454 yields 1.67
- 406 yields 4.3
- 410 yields 4.18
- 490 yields 4.48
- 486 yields 4.51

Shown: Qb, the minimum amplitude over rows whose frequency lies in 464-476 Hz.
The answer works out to 3.18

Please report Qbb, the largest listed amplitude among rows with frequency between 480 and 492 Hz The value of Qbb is 4.51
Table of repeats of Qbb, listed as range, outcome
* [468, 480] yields 4.48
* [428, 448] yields 3.88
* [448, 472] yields 3.83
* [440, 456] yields 2.39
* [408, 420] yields 4.49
